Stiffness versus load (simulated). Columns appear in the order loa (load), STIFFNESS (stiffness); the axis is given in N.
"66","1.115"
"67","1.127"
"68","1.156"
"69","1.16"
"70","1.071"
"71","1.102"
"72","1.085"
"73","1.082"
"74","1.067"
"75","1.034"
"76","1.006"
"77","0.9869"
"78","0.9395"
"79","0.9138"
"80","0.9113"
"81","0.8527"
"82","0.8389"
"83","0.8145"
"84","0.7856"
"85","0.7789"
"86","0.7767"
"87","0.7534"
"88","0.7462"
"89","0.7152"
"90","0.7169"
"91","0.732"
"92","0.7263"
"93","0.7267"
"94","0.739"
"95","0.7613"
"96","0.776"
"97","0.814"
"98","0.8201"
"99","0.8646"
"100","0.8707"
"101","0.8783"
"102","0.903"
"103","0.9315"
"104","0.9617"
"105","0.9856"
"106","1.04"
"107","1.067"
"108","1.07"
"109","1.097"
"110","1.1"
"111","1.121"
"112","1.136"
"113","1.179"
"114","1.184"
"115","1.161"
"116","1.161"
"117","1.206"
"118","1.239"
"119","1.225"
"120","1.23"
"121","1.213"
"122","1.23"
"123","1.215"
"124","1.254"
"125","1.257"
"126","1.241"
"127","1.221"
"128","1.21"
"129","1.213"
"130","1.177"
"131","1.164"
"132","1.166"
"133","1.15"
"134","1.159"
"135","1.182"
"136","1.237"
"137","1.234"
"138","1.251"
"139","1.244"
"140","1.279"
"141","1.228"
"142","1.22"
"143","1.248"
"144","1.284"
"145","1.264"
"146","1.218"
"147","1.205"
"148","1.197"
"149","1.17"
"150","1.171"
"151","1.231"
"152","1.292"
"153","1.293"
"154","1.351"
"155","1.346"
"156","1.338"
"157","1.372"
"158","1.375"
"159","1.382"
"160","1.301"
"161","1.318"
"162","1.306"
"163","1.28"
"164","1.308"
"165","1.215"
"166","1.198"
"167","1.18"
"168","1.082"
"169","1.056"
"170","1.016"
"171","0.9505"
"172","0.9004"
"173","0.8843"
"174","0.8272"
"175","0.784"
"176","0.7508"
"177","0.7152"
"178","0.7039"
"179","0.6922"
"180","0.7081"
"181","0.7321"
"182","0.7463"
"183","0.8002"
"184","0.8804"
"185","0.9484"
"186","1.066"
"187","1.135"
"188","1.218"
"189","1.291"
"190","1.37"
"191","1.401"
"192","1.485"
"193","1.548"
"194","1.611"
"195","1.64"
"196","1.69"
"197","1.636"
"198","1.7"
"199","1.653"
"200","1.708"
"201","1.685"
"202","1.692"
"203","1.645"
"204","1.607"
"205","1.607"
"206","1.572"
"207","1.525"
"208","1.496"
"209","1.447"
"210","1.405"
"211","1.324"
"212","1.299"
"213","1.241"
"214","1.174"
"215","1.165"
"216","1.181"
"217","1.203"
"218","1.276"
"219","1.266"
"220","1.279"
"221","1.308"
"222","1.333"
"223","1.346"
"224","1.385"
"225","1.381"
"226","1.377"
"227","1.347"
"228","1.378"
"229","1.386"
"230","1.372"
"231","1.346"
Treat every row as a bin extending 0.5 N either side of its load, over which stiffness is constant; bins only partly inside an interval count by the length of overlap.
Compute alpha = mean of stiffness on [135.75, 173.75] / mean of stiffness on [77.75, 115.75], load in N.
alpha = 1.4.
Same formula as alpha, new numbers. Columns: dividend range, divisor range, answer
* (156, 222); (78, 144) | 1.20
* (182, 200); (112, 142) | 1.12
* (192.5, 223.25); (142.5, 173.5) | 1.20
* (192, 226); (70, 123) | 1.51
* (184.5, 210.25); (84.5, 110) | 1.75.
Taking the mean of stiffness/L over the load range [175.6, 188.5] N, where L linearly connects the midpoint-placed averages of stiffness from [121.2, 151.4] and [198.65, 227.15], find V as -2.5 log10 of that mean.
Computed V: 0.48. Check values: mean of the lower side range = 1.22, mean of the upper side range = 1.41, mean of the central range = 0.854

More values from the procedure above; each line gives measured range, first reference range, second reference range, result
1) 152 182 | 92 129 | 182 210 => 0.20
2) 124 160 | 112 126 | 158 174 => -0.06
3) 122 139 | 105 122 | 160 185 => -0.11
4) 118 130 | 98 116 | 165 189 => -0.22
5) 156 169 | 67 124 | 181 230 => -0.05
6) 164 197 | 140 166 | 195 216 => 0.28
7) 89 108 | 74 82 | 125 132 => 0.23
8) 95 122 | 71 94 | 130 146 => -0.01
